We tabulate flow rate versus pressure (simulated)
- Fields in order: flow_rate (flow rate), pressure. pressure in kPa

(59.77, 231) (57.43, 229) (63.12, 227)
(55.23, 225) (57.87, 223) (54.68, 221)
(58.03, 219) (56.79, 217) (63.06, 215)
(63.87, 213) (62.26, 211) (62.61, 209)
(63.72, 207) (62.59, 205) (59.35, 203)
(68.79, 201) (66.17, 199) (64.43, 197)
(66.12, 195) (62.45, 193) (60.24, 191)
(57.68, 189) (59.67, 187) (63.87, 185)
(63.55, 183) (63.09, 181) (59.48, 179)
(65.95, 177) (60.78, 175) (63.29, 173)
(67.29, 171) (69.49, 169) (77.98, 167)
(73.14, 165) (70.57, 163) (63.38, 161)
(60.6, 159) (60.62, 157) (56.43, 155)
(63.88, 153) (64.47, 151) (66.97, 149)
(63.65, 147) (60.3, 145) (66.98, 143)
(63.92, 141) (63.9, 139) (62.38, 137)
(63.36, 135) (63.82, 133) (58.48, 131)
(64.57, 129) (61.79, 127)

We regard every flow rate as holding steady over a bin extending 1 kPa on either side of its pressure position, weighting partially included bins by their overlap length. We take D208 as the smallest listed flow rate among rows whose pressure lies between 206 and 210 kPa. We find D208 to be 62.61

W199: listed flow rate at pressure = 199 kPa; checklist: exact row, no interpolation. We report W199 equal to 66.17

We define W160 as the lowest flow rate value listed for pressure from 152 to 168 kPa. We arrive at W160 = 56.43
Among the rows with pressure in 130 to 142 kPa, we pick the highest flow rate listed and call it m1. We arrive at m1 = 63.92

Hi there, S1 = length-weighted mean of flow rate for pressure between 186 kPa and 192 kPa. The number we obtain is 59.2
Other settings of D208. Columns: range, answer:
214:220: 56.79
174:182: 59.48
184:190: 57.68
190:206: 59.35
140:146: 60.3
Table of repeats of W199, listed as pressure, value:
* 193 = 62.45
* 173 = 63.29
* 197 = 64.43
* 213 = 63.87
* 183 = 63.55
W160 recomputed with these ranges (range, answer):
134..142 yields 62.38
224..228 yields 55.23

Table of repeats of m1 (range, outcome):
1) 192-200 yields 66.17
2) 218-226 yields 58.03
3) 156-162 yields 63.38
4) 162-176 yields 77.98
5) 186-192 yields 60.24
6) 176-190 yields 65.95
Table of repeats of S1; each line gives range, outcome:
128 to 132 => 61.5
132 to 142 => 63.5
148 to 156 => 62.9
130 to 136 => 61.9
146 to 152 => 65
